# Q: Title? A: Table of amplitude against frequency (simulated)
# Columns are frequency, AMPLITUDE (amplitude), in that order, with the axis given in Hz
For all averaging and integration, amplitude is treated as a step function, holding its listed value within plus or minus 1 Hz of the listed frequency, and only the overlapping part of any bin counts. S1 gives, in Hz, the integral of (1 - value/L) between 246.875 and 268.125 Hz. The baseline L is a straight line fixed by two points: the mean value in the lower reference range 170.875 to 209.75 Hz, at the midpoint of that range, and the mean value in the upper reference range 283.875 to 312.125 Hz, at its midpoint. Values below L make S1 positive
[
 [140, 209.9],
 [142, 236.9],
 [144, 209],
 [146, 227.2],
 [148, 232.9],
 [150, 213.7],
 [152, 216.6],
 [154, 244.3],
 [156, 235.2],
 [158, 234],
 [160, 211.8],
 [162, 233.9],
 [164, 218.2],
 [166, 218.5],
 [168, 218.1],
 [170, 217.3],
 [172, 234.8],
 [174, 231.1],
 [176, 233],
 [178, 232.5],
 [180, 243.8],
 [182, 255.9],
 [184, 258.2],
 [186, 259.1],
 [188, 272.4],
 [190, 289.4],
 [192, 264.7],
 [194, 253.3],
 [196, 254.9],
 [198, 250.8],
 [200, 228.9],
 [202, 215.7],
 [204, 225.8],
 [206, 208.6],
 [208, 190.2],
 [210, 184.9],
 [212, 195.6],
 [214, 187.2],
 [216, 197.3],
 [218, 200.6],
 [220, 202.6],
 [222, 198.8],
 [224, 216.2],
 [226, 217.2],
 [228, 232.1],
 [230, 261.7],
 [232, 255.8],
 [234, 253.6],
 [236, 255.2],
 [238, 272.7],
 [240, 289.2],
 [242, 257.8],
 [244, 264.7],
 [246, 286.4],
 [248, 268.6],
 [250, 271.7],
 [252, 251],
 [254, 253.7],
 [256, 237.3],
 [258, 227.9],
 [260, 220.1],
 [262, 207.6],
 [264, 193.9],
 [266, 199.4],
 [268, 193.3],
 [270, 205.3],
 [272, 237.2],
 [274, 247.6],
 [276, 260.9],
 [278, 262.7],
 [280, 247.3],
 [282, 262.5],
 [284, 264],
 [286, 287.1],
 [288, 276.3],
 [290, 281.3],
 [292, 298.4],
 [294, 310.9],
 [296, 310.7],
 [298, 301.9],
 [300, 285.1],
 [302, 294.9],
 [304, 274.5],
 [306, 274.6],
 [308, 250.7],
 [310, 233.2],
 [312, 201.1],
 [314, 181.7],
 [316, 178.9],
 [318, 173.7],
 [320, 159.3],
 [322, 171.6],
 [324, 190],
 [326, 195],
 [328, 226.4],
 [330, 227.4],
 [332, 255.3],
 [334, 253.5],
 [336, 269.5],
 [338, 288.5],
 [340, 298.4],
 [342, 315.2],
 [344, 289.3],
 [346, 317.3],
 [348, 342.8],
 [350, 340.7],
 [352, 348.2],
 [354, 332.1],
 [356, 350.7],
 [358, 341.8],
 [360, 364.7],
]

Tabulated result 2.7 Hz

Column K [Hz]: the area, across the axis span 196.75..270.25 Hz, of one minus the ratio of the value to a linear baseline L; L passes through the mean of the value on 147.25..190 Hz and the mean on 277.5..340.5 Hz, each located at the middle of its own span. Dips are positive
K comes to 3.7 Hz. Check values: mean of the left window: 235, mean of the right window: 249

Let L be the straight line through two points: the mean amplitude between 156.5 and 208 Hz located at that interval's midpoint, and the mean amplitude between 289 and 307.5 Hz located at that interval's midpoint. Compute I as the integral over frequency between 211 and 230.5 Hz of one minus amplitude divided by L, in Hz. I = 3.51 Hz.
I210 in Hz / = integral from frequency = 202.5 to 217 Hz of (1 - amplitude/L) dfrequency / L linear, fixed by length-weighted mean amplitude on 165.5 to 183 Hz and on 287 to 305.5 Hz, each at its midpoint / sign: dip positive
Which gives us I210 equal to 2.9 Hz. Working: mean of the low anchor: 232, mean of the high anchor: 292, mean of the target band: 199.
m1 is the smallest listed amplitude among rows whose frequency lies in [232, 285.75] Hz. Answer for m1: 193.3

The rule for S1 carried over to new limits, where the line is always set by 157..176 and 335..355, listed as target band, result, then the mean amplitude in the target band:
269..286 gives 1.8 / 251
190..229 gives 4.2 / 219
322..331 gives 2.9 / 205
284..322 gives 5.2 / 252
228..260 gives 0.6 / 258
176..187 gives -0.8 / 248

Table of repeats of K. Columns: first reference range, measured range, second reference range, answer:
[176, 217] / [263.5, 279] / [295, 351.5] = 1.3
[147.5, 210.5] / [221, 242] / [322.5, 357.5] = 0.4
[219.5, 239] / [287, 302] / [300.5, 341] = -4.0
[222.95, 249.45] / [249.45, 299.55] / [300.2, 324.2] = -3.4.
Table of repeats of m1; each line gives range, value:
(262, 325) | 159.3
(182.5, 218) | 184.9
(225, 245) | 217.2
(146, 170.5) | 211.8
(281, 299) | 262.5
